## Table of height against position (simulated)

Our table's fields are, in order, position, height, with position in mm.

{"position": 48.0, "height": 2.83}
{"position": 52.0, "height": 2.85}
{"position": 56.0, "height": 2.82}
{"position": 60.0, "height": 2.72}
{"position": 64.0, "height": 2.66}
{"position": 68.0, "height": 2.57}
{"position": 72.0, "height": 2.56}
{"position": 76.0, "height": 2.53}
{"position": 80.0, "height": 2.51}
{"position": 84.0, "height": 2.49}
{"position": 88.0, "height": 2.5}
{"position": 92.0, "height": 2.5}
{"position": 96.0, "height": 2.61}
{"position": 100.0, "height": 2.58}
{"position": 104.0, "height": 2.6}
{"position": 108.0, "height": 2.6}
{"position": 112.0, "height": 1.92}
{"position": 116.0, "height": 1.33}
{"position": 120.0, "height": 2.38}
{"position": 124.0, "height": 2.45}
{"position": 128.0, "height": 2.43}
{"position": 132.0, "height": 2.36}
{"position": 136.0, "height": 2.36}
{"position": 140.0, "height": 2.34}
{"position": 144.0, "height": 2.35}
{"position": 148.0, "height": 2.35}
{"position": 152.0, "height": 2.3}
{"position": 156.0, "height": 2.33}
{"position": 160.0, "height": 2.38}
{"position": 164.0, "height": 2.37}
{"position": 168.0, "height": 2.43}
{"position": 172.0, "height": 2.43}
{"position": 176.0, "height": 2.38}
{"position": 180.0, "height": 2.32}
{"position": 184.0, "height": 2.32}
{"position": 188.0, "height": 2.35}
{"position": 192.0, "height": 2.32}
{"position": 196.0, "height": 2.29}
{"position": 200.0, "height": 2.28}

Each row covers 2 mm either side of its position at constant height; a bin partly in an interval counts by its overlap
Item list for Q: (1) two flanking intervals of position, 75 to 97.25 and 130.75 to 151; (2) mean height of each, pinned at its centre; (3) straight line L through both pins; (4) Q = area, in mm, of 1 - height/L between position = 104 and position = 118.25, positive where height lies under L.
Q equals 2.3 mm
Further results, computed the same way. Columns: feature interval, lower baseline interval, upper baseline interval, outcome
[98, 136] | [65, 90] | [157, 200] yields 2.5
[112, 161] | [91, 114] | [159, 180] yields 3.3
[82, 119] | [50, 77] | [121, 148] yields 2.6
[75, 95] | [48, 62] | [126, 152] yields 1.0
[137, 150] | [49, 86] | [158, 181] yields 0.6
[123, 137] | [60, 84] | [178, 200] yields 0.3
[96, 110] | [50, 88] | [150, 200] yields -0.3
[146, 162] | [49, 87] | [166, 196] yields 0.6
